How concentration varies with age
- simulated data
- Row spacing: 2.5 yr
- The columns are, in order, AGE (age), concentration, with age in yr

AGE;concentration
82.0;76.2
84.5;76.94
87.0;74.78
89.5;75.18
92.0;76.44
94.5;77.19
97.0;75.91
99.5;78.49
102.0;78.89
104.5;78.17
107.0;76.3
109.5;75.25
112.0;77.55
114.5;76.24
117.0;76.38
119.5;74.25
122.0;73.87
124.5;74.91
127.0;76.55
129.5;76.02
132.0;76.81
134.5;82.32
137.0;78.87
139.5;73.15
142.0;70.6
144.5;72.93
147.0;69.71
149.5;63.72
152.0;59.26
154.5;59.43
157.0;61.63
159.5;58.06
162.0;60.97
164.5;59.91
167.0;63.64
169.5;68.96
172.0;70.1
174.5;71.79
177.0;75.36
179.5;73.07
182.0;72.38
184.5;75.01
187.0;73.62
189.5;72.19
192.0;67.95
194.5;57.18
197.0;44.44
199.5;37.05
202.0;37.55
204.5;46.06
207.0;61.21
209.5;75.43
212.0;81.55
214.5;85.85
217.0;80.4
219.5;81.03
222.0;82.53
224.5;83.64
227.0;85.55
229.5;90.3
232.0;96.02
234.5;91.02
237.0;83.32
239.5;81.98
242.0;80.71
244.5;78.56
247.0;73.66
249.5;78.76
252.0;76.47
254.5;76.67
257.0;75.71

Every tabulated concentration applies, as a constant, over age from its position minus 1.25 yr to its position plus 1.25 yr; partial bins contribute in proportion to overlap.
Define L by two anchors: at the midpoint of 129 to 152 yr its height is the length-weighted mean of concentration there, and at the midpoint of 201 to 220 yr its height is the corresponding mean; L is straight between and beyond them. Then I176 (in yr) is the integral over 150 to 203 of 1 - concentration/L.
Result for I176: 5.8 yr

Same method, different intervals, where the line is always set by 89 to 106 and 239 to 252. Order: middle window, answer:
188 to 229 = 5.3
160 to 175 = 2.4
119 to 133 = 0.4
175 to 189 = 0.8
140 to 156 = 2.4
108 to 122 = 0.3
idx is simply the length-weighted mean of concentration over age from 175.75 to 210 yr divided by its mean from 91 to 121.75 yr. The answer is 0.81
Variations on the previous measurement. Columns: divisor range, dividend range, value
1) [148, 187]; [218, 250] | 1.26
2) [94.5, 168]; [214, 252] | 1.16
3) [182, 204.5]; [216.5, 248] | 1.44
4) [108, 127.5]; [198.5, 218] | 0.84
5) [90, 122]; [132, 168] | 0.88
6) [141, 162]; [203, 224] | 1.16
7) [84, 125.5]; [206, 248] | 1.08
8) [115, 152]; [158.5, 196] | 0.92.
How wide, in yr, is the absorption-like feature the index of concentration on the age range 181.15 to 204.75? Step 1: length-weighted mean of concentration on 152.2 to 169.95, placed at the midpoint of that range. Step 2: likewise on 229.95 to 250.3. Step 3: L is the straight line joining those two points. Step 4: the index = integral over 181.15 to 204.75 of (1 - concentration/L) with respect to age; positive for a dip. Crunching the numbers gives 3.76 yr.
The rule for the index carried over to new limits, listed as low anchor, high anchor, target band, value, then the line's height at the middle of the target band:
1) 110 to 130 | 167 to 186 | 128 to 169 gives 3.22 yr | 73.7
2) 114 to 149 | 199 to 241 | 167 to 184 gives 0.90 yr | 75.5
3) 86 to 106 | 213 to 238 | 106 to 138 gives 0.88 yr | 78.7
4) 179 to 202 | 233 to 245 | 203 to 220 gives -0.13 yr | 71.3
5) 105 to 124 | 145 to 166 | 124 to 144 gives -1.99 yr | 69.2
